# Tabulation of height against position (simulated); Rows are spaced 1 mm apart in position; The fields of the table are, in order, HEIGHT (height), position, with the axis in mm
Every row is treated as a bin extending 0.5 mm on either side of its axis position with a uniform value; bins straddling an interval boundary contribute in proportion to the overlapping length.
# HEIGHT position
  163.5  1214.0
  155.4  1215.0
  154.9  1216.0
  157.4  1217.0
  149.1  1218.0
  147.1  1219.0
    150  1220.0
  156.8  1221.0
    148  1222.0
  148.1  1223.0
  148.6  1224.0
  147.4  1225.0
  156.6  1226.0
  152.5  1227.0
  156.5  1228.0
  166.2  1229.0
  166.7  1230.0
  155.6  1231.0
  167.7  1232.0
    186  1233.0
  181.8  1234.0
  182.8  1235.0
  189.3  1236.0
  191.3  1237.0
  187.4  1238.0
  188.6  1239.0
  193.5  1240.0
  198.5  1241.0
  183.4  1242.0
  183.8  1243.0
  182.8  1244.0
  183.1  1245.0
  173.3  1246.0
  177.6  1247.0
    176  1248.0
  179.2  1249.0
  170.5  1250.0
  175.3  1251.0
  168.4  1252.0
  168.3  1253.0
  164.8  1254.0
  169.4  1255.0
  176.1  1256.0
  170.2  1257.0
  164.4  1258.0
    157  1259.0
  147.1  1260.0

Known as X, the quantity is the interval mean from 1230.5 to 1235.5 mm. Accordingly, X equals 175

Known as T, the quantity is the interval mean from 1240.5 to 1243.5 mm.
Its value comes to 189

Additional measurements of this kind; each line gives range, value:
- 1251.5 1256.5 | 169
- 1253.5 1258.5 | 169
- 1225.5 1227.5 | 155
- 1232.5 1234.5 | 184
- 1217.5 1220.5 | 149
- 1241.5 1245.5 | 183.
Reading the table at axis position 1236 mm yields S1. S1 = 189.3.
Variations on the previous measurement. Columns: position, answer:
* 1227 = 152.5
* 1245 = 183.1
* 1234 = 181.8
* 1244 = 182.8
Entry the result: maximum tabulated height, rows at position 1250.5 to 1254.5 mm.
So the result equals 175.3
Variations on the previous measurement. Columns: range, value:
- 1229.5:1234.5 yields 186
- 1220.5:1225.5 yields 156.8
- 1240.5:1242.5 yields 198.5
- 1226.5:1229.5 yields 166.2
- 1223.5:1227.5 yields 156.6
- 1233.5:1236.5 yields 189.3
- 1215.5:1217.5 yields 157.4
